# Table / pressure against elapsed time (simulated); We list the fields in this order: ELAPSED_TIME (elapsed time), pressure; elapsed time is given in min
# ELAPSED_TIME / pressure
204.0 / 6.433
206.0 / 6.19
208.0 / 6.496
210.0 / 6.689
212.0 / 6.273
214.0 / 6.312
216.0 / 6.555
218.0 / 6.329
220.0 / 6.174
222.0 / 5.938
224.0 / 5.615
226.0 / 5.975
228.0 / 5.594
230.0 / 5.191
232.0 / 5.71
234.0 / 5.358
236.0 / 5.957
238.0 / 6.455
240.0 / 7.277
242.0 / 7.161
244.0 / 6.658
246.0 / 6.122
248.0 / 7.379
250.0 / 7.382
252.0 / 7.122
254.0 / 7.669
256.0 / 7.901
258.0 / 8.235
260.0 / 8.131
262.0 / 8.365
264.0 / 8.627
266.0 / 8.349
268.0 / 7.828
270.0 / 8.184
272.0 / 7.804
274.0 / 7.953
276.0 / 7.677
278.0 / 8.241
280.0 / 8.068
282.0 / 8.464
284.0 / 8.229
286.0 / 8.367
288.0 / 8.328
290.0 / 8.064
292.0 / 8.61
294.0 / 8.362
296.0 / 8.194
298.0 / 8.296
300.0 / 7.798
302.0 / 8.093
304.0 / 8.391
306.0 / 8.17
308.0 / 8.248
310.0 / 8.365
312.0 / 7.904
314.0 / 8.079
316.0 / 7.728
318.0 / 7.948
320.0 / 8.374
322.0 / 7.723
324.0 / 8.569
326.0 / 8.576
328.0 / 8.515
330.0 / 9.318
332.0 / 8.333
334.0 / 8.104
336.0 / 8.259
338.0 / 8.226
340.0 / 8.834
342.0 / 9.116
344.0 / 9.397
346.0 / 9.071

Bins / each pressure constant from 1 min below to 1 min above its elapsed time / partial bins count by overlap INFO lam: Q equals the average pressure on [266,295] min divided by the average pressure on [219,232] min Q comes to 1.4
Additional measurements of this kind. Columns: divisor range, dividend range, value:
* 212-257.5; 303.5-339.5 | 1.28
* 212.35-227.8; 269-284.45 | 1.32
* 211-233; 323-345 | 1.45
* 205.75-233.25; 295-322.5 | 1.34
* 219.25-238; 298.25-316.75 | 1.41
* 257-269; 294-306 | 0.99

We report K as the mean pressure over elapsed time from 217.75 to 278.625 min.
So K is 7.05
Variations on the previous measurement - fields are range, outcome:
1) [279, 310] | 8.25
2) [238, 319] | 7.93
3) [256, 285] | 8.15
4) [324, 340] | 8.5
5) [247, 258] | 7.56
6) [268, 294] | 8.16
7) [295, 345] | 8.34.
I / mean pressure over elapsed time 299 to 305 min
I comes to 8.09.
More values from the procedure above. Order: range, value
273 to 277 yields 7.81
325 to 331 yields 8.8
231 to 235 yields 5.53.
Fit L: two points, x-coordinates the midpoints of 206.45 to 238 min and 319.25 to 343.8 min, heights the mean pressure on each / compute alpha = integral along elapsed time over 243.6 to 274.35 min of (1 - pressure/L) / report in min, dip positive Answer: -3.9 min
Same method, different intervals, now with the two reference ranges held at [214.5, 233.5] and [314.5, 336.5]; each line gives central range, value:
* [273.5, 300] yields -3.0 min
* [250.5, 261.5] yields -1.9 min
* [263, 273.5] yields -1.8 min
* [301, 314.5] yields -0.5 min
